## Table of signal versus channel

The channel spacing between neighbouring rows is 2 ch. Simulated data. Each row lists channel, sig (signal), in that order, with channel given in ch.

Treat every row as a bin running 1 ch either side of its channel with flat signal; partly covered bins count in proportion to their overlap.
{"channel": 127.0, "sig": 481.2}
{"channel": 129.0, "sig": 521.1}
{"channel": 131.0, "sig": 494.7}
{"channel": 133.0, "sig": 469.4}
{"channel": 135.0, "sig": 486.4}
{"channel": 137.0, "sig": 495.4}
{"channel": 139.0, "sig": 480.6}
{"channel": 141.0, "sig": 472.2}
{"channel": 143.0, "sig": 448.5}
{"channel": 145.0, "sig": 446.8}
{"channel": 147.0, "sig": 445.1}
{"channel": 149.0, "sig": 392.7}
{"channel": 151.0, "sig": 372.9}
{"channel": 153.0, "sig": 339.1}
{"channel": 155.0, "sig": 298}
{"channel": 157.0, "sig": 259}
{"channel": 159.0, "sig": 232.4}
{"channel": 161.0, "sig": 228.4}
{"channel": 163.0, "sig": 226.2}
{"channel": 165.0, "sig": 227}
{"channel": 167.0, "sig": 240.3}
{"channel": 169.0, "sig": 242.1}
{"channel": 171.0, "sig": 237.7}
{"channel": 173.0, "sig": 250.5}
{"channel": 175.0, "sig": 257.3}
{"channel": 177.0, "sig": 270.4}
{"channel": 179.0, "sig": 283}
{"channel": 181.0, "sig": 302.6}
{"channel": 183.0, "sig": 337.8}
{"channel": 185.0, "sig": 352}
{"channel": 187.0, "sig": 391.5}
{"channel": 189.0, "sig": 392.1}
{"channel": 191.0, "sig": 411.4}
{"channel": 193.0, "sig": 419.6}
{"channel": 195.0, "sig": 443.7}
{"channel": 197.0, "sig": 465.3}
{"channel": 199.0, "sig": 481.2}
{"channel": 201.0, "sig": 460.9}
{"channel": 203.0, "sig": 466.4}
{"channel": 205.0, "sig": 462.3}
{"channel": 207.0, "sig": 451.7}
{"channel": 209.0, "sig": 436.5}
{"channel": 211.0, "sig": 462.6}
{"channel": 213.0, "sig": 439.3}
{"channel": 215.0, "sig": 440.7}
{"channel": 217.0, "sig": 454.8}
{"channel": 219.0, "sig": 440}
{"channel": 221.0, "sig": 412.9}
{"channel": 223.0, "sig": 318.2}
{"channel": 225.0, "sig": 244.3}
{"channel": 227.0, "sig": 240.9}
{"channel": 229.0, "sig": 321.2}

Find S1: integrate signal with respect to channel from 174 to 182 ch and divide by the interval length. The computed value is 278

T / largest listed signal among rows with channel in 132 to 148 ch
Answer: 495.4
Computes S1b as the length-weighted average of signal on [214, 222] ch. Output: 437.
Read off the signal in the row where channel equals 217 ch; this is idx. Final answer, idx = 454.8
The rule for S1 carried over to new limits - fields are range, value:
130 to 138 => 486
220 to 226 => 325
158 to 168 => 231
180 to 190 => 355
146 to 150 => 419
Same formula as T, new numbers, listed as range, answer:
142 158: 448.5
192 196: 443.7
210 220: 462.6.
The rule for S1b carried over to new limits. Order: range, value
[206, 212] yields 450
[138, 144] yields 467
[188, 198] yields 426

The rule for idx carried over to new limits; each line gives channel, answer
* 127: 481.2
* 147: 445.1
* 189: 392.1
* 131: 494.7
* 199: 481.2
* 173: 250.5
